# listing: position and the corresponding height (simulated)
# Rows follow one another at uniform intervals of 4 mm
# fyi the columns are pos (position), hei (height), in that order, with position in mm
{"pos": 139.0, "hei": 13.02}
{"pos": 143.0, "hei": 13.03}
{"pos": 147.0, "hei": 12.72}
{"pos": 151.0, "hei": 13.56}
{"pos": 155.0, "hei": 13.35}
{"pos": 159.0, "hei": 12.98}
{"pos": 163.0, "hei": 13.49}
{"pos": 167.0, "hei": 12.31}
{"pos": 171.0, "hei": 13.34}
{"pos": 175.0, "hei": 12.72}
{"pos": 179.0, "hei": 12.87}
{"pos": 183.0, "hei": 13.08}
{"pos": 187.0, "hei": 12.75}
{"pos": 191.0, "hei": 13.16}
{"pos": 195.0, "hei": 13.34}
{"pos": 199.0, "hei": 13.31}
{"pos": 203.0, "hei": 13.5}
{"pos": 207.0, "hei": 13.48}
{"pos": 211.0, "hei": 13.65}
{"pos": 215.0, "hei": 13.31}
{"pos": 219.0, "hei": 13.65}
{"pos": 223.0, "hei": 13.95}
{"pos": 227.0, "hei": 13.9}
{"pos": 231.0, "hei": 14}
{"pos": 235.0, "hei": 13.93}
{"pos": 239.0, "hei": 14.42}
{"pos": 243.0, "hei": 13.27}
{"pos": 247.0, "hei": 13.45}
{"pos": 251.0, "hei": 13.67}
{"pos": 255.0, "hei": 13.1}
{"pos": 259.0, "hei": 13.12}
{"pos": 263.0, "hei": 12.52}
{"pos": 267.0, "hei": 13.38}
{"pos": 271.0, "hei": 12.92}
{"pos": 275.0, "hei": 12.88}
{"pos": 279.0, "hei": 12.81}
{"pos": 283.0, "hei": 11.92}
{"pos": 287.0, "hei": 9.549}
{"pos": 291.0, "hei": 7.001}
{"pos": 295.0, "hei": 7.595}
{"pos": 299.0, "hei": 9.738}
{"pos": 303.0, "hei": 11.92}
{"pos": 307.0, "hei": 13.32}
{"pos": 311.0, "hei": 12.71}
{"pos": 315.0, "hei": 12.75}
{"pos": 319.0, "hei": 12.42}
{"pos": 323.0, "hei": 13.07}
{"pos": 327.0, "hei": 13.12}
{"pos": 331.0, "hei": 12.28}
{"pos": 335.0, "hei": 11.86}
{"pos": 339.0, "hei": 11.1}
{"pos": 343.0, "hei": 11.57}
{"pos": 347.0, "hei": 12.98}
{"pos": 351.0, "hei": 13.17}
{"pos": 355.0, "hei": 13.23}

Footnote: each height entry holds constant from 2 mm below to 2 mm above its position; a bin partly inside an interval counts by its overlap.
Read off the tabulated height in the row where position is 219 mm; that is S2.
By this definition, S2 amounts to 13.65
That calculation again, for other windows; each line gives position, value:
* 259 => 13.12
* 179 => 12.87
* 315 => 12.75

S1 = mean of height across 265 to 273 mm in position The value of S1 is 13.2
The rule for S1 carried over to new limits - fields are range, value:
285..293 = 8.28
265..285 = 12.8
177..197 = 13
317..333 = 12.7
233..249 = 13.8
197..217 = 13.4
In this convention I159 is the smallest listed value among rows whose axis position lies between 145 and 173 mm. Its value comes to 12.31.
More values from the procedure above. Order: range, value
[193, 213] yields 13.31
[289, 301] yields 7.001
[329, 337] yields 11.86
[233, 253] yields 13.27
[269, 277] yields 12.88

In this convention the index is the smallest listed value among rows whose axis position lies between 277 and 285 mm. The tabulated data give 11.92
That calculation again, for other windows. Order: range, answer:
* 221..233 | 13.9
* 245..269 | 12.52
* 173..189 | 12.72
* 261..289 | 9.549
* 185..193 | 12.75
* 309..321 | 12.42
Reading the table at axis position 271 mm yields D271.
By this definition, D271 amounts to 12.92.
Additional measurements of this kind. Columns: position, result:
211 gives 13.65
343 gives 11.57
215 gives 13.31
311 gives 12.71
